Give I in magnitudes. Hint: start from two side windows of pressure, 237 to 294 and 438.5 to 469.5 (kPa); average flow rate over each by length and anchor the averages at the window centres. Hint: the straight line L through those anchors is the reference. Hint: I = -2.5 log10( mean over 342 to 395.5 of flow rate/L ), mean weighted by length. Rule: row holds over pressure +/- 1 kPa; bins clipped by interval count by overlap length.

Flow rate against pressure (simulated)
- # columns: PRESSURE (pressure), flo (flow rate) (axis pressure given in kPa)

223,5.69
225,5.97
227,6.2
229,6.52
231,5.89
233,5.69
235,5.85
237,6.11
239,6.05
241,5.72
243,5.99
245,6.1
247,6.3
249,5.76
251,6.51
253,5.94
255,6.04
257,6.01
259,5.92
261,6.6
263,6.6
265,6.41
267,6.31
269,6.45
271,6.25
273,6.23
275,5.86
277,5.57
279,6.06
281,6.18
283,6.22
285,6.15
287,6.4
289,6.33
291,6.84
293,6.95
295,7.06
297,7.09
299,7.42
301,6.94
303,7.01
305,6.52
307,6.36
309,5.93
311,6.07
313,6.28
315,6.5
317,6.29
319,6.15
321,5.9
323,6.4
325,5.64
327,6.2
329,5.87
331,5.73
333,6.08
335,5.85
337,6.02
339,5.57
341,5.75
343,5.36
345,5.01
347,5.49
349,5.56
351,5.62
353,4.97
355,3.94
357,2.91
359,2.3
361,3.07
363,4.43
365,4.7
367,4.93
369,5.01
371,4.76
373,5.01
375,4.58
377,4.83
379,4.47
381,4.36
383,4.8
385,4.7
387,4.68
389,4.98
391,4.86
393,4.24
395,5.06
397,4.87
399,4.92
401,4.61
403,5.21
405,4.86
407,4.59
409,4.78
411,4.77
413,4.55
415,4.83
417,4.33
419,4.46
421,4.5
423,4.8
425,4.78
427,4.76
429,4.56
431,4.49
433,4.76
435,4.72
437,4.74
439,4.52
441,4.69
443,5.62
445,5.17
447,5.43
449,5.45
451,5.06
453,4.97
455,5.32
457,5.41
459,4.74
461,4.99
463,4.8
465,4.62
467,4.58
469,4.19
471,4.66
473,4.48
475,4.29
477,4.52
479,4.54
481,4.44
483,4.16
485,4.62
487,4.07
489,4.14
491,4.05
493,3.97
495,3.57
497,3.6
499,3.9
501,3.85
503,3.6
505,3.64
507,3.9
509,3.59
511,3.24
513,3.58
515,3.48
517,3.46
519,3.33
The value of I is 0.20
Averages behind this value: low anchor 6.2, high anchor 4.99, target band 4.61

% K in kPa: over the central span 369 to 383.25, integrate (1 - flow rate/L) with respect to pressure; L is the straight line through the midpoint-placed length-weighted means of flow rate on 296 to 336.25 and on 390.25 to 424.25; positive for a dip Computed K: 1.5 kPa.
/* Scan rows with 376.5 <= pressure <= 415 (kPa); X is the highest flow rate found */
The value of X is 5.21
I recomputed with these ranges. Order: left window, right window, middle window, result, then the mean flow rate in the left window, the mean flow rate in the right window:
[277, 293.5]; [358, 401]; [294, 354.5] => -0.09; 6.32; 4.55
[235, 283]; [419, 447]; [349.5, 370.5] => 0.25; 6.13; 4.79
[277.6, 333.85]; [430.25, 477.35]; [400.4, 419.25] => 0.13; 6.37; 4.85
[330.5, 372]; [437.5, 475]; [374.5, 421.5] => 0.04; 4.9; 4.91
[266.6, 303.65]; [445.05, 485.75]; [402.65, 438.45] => 0.11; 6.49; 4.77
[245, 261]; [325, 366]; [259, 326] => -0.13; 6.1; 5.04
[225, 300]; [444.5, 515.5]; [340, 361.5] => 0.20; 6.26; 4.35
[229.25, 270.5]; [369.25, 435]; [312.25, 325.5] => -0.13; 6.12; 4.71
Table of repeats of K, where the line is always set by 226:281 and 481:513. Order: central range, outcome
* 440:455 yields -3.1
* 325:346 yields -1.5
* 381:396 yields 0.4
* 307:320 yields -1.5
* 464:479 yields -1.4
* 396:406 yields -0.3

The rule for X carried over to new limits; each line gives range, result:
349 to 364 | 5.62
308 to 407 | 6.5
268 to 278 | 6.45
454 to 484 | 5.41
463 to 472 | 4.8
